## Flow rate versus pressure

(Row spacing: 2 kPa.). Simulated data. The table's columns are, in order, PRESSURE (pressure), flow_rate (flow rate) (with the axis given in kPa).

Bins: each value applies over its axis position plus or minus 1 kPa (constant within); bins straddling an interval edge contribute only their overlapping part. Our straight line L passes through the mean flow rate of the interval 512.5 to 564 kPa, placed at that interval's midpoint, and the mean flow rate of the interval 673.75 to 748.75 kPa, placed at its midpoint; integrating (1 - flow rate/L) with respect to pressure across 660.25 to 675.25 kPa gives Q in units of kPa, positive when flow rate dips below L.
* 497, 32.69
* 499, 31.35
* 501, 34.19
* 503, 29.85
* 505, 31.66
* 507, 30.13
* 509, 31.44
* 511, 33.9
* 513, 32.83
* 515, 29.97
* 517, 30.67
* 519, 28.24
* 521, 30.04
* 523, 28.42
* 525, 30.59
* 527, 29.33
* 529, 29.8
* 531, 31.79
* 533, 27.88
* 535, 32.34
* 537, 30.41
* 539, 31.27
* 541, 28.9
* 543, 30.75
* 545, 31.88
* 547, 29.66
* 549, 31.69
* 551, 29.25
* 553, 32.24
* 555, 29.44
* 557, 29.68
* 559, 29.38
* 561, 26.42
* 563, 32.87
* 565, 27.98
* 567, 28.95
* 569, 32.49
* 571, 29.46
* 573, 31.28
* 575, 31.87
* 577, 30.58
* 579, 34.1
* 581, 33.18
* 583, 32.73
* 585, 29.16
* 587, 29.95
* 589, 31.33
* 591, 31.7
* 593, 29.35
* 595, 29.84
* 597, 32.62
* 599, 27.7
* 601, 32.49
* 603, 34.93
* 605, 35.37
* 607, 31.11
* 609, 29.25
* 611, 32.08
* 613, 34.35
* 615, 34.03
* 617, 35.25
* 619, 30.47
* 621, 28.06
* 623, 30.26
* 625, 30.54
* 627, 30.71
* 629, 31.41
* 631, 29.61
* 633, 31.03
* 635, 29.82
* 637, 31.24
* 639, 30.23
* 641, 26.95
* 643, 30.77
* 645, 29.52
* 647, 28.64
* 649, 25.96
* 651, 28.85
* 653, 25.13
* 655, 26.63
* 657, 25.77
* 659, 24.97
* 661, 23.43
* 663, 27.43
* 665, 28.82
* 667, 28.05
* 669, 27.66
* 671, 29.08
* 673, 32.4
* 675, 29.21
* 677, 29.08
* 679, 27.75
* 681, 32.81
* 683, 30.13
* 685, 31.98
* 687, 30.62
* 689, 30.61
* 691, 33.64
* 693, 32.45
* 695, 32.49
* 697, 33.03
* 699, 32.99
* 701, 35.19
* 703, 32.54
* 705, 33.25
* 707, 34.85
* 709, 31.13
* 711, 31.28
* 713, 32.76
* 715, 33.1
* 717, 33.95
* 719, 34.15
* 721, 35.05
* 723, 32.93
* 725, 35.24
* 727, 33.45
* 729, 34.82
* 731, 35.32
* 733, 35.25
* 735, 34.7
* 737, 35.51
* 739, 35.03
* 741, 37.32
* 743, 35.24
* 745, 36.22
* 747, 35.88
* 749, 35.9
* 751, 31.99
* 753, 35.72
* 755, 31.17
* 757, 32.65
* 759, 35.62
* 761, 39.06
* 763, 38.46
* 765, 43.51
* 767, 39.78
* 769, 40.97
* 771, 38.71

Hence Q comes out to 1.9 kPa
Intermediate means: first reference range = 30.2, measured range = 28.3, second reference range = 33.3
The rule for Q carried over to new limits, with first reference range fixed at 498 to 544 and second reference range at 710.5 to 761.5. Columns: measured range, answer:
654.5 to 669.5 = 3.02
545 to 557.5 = 0.30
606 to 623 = 0.34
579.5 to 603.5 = 0.55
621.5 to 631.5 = 0.66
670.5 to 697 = 2.03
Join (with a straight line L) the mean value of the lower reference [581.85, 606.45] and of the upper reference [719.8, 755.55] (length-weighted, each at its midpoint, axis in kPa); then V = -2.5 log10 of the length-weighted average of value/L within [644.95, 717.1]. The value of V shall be 0.116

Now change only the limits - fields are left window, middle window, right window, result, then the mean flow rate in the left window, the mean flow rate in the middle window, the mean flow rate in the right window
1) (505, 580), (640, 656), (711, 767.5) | 0.19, 30.5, 27.8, 35.2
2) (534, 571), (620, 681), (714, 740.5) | 0.14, 30.3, 28.7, 34.6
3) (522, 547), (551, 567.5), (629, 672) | 0.01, 30.3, 29.6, 28.2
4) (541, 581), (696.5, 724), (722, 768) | 0.05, 30.6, 33.3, 35.7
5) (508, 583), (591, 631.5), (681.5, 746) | 0.01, 30.6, 31.5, 33.6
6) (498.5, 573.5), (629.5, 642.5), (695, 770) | 0.10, 30.5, 29.9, 35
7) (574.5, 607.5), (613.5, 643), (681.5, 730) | 0.05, 31.7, 30.8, 33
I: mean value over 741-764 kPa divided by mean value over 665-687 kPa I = 1.19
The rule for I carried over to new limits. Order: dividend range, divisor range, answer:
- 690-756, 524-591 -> 1.11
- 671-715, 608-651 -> 1.05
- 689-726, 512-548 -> 1.10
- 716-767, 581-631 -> 1.13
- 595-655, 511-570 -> 1.01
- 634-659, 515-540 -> 0.94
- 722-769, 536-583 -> 1.17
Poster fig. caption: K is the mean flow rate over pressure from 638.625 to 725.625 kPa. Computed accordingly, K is 30.5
